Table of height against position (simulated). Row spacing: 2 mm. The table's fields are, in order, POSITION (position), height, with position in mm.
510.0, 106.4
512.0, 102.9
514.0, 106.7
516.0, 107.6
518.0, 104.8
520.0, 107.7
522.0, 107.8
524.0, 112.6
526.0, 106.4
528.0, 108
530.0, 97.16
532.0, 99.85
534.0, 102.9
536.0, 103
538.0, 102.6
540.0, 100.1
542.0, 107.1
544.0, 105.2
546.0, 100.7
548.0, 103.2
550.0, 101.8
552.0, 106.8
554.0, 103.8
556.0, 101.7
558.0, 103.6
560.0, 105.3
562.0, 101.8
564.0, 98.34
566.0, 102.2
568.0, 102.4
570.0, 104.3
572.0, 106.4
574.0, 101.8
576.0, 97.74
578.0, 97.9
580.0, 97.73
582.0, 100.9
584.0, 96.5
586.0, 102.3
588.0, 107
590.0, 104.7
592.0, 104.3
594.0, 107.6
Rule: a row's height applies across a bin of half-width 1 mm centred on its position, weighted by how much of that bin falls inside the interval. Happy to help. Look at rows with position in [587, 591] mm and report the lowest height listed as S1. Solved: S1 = 104.7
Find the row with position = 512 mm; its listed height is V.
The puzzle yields 102.9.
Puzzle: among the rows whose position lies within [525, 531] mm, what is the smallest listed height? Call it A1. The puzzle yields 97.16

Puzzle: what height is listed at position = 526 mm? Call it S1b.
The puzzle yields 106.4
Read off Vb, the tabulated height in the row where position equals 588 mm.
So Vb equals 107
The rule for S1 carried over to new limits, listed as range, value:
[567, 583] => 97.73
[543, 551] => 100.7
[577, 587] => 96.5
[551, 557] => 101.7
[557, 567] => 98.34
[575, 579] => 97.74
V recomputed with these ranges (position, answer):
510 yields 106.4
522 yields 107.8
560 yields 105.3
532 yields 99.85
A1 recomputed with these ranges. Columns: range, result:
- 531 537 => 99.85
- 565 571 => 102.2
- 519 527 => 106.4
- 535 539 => 102.6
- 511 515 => 102.9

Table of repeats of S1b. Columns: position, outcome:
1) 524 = 112.6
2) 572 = 106.4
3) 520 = 107.7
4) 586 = 102.3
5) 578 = 97.9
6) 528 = 108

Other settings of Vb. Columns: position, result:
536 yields 103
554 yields 103.8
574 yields 101.8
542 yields 107.1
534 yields 102.9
